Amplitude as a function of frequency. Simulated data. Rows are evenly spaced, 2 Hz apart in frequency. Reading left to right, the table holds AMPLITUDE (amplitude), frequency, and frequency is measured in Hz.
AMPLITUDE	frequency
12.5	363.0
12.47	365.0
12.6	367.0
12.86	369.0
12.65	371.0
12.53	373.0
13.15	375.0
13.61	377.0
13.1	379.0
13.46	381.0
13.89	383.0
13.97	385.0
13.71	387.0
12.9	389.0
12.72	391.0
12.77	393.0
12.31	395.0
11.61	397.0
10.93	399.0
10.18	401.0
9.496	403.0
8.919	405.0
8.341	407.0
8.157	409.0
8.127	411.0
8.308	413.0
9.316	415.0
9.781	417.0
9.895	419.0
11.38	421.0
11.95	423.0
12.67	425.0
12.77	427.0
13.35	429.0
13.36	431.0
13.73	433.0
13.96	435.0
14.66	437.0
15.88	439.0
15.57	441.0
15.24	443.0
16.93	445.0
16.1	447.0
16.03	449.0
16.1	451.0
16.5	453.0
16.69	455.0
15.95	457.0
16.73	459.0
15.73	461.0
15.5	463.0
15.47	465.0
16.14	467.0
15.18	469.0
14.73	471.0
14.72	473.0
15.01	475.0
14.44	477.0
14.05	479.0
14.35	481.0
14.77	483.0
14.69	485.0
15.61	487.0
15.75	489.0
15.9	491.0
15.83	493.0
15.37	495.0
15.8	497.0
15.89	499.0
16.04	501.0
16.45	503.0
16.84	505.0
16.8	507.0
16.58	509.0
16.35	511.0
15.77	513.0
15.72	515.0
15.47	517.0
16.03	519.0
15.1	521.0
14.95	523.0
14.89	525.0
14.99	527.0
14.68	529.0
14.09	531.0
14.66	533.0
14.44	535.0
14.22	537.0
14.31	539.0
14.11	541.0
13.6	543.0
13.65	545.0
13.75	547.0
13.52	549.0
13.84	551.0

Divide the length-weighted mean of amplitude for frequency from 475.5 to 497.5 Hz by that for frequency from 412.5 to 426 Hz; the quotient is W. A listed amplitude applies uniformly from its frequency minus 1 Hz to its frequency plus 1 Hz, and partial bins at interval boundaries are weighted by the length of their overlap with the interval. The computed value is 1.4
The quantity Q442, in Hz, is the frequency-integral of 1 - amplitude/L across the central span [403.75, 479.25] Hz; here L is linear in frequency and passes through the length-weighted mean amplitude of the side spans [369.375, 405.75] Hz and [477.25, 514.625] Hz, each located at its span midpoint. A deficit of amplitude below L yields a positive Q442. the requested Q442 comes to 2.7 Hz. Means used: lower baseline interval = 12.4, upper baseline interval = 15.7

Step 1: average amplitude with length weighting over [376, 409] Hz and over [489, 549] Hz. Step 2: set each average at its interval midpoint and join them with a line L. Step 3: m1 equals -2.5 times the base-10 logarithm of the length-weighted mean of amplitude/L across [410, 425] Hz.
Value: 0.25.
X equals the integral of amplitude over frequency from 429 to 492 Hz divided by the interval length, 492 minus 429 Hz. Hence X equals 15.3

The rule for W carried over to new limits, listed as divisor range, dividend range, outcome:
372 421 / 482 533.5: 1.38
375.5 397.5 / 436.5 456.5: 1.22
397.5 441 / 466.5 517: 1.38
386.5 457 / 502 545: 1.20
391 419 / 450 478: 1.57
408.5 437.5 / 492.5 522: 1.40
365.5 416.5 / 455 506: 1.34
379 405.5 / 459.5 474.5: 1.26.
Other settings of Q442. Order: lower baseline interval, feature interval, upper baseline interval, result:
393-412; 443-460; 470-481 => -4.3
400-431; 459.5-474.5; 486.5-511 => -1.7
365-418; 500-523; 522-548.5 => -3.7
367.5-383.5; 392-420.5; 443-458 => 8.9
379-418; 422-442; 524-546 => -3.2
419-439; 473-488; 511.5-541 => -0.7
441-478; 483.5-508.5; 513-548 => -1.2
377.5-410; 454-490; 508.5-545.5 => -4.6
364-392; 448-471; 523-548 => -3.7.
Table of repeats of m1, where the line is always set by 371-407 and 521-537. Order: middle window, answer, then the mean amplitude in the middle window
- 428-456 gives -0.164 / 15.3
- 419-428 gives 0.077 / 11.9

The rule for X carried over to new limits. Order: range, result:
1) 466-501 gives 15.2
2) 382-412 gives 11.2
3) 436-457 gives 16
